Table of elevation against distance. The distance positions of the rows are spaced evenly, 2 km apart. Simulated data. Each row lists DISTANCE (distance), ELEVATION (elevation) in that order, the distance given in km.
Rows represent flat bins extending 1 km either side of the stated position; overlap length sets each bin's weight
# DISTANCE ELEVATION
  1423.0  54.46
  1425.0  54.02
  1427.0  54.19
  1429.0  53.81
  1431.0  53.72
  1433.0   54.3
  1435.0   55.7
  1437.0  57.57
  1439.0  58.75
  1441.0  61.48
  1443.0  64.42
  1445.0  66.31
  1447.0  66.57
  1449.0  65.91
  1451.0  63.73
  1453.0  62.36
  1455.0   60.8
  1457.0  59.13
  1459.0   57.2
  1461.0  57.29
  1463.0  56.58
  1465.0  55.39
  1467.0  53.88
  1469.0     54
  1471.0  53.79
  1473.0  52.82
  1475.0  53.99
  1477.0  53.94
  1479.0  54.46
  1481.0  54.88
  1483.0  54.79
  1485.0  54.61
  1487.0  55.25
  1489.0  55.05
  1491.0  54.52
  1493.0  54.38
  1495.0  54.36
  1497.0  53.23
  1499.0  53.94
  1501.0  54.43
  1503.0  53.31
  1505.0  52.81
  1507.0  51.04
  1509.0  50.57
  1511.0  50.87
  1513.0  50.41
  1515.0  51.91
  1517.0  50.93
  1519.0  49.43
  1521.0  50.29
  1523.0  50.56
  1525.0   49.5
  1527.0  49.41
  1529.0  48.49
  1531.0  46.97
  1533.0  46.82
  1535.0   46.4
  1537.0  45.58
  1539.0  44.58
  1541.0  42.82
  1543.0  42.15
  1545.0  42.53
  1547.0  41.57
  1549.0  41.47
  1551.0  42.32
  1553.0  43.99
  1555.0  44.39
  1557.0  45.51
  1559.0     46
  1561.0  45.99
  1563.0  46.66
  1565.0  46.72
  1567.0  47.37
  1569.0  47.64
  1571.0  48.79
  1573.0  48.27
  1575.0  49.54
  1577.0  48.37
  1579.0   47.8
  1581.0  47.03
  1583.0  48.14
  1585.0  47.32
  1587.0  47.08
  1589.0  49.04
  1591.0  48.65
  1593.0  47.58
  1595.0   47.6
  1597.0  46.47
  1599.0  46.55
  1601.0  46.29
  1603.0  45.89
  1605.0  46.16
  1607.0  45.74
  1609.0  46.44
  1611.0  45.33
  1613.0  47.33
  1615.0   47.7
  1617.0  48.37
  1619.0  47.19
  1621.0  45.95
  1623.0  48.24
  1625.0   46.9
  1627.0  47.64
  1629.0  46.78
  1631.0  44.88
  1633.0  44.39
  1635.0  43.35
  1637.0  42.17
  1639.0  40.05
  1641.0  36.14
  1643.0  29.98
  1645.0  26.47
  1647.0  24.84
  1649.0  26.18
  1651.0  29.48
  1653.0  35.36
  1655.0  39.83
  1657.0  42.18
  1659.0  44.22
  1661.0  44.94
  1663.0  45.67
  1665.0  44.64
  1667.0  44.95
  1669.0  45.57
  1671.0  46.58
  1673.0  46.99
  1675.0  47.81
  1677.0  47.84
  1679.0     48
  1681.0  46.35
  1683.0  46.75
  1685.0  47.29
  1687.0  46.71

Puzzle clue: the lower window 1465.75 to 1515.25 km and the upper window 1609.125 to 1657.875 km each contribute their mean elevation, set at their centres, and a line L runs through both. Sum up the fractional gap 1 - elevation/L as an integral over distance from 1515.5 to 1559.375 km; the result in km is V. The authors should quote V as 2.96 km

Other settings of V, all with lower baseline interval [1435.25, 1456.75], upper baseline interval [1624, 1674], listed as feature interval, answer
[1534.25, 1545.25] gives 1.7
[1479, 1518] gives 2.4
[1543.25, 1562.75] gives 2.7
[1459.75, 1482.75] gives 1.9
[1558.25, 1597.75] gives 0.4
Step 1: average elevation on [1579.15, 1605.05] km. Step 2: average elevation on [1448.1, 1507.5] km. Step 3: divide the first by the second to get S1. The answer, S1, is 0.8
